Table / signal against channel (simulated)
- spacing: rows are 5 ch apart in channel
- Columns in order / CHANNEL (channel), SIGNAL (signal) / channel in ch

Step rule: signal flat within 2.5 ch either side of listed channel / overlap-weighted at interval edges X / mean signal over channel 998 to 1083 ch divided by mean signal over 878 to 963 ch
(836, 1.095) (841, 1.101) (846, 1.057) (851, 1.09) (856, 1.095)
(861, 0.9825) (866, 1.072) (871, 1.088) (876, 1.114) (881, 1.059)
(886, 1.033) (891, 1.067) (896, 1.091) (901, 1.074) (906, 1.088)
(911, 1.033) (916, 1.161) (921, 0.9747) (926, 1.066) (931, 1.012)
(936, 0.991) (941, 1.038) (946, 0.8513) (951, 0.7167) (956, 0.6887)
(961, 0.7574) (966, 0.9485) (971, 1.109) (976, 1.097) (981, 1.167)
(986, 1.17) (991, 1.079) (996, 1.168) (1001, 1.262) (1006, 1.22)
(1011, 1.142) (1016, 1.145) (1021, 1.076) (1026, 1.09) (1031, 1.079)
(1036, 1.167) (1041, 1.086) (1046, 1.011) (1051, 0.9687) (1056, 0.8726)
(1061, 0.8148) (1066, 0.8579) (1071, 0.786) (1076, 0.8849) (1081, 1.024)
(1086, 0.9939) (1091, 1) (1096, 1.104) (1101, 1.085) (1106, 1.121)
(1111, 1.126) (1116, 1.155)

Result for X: 1.05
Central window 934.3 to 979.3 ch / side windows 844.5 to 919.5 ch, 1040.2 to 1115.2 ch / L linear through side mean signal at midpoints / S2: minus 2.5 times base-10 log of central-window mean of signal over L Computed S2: 0.14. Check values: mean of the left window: 1.07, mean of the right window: 0.984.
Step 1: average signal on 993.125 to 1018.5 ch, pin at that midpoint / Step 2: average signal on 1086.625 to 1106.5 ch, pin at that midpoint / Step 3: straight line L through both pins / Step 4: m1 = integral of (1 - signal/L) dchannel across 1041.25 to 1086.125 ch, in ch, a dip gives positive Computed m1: 7.8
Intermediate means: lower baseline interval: 1.19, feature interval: 0.917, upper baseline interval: 1.07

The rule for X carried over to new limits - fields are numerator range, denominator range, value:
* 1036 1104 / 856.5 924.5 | 0.91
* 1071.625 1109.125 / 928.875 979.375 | 1.10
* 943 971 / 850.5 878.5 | 0.77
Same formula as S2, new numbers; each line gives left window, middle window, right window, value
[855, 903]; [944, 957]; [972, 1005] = 0.433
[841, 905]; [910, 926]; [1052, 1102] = -0.019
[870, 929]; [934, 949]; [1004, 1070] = 0.117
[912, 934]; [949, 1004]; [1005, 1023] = 0.089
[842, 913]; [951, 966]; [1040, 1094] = 0.310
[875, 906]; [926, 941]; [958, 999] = 0.050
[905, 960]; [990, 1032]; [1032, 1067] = -0.179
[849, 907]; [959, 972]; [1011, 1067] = 0.132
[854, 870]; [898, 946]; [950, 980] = -0.076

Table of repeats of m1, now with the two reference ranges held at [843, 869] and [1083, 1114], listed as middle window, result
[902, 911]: -0.1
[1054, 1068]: 2.9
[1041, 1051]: 0.5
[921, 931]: 0.3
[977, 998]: -1.5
